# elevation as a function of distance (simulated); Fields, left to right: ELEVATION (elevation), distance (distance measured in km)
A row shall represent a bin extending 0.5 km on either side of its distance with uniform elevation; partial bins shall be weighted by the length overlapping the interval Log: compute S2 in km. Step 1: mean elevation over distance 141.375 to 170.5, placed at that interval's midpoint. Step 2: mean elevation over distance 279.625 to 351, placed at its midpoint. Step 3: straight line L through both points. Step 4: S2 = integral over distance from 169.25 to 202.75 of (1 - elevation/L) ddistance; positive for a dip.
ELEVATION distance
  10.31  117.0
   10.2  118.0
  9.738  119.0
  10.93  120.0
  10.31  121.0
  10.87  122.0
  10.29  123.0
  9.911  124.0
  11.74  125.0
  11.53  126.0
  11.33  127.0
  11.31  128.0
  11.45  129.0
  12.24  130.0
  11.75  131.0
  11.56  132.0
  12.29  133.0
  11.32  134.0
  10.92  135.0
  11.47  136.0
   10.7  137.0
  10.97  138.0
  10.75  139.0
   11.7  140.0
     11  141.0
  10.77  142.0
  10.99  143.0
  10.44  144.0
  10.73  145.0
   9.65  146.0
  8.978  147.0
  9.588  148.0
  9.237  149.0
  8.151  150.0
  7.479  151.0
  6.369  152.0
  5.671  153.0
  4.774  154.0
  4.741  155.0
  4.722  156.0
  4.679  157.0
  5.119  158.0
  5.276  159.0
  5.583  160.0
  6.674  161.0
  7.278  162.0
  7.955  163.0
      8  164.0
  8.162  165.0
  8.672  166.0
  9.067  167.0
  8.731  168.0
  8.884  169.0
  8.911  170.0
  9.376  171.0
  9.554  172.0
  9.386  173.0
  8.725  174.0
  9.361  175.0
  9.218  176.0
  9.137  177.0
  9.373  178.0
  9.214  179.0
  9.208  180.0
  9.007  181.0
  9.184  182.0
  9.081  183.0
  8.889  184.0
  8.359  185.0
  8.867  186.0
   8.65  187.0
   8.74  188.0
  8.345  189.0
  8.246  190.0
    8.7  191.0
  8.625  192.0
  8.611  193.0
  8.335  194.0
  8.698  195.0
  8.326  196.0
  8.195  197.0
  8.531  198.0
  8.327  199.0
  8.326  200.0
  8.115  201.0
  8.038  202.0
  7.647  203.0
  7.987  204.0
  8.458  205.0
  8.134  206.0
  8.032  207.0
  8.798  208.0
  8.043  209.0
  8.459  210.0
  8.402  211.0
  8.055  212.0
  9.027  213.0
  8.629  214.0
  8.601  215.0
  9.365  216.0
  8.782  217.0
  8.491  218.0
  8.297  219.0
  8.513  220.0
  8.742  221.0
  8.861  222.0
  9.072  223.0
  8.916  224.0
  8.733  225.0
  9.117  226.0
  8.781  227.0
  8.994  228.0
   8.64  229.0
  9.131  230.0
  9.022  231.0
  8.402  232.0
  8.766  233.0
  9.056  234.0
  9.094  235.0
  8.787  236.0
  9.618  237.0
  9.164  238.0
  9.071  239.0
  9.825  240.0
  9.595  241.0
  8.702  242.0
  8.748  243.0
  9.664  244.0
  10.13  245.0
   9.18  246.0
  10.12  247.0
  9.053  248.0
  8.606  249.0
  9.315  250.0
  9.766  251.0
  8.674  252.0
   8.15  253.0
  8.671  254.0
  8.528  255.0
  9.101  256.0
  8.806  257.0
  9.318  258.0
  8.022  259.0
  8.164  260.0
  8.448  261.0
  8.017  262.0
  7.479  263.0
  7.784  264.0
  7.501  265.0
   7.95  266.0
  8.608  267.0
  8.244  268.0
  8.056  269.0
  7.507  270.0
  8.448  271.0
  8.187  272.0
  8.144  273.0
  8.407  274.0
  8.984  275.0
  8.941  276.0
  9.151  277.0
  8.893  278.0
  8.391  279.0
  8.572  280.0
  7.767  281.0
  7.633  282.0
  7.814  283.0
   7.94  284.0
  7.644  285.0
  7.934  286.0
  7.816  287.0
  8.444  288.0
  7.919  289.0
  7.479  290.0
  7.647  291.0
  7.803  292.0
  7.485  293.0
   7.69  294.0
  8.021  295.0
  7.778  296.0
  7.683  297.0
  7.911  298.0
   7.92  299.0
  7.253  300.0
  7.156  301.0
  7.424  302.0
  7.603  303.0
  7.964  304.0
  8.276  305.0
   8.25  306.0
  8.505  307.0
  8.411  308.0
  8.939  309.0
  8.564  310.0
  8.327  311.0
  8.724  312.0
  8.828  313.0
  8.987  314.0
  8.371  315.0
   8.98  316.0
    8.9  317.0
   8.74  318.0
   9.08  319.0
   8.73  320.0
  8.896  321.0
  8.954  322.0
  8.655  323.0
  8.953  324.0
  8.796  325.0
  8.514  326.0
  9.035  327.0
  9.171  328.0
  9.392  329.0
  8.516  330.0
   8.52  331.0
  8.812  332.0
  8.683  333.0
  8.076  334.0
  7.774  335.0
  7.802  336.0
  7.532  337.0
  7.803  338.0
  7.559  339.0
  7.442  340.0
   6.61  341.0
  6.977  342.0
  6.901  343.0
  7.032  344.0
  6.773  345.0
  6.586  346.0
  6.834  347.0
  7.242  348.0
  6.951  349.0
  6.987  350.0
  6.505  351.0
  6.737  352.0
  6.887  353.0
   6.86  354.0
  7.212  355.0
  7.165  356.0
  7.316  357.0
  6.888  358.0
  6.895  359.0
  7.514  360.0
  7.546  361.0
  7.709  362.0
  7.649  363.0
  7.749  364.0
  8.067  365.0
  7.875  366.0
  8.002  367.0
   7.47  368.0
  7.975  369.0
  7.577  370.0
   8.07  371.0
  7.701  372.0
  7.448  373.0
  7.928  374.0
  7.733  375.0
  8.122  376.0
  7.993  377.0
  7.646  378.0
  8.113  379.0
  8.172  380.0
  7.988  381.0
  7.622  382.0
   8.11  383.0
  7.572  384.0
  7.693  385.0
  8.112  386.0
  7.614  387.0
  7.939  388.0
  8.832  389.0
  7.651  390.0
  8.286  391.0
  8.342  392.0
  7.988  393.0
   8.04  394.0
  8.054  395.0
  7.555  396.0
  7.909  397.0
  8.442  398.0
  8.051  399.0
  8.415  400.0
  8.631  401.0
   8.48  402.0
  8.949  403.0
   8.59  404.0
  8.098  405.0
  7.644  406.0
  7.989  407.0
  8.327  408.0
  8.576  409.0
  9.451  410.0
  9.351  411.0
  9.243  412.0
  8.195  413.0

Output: -4.0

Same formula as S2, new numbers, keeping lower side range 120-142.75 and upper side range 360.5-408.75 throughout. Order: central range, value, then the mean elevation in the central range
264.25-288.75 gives 3.0 km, 8.2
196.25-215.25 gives 3.6 km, 8.3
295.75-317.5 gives 1.8 km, 8.22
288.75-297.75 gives 1.4 km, 7.72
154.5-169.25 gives 5.4 km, 6.87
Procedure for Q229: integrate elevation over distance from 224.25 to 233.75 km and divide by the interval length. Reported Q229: 8.85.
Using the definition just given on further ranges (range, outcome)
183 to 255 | 8.74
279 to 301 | 7.81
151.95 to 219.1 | 8.15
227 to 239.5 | 8.97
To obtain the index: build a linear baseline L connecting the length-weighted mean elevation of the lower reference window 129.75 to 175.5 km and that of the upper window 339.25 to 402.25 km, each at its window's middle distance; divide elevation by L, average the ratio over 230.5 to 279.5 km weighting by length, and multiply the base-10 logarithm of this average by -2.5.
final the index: -0.06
